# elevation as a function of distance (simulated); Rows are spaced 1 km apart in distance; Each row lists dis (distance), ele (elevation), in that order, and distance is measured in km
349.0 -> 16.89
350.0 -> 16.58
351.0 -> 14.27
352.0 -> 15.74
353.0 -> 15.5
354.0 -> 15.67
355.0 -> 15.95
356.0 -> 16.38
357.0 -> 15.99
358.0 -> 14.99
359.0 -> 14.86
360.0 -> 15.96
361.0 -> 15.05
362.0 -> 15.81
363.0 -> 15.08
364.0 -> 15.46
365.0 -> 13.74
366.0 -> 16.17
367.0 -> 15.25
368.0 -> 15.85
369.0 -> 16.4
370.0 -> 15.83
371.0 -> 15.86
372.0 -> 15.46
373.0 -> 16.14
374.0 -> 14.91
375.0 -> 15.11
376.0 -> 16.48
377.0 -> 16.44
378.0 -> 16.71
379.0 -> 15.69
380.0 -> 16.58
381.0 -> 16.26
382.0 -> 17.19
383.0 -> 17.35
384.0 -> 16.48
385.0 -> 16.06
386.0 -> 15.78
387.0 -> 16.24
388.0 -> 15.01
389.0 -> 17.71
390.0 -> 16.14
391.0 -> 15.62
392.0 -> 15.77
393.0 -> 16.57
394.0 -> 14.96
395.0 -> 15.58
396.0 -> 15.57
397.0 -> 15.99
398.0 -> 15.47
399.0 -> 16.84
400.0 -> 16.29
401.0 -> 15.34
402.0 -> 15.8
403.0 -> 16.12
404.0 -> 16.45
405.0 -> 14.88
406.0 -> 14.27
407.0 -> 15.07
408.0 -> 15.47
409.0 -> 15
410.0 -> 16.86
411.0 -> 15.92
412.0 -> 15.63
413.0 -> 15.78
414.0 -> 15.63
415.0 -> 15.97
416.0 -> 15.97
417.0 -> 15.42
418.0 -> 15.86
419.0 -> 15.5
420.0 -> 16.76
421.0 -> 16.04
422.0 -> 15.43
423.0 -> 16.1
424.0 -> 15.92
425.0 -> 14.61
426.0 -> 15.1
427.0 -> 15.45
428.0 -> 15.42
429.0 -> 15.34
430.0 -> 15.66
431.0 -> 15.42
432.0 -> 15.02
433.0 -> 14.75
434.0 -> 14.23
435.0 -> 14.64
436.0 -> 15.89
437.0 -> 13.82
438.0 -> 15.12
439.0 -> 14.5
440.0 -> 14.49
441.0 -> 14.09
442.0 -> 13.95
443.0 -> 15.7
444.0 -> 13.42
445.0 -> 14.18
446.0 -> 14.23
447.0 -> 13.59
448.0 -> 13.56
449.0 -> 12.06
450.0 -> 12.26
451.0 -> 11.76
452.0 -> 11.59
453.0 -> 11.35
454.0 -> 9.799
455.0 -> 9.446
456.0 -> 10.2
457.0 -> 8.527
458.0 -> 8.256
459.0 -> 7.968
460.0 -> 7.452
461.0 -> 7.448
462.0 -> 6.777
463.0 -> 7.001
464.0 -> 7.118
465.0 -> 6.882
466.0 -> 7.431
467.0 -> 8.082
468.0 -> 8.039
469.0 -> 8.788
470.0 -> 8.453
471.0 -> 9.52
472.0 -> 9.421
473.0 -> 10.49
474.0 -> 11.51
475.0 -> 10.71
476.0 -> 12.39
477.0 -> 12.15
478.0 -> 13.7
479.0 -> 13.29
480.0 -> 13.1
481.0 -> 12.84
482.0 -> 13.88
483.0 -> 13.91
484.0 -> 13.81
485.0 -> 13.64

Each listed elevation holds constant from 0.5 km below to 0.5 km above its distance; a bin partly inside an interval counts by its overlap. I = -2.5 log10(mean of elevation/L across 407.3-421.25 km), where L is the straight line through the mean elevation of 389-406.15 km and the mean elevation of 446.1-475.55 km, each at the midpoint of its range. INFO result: -0.12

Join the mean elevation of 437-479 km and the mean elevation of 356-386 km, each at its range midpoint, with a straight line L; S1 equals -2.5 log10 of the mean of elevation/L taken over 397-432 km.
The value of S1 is -0.17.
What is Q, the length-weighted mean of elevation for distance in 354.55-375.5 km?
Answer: 15.5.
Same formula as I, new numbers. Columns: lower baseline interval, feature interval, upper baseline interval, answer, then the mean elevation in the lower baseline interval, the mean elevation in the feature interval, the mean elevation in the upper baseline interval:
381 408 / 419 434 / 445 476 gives -0.19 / 15.9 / 15.5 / 9.77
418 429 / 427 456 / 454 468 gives -0.15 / 15.6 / 13.7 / 7.96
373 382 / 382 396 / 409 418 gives -0.01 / 16.1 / 16.1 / 15.8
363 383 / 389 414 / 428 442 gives -0.03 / 15.9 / 15.8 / 14.8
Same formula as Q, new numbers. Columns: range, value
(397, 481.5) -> 13.2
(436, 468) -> 11.1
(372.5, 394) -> 16.2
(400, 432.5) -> 15.6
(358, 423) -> 15.8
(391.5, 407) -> 15.7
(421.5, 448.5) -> 14.8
